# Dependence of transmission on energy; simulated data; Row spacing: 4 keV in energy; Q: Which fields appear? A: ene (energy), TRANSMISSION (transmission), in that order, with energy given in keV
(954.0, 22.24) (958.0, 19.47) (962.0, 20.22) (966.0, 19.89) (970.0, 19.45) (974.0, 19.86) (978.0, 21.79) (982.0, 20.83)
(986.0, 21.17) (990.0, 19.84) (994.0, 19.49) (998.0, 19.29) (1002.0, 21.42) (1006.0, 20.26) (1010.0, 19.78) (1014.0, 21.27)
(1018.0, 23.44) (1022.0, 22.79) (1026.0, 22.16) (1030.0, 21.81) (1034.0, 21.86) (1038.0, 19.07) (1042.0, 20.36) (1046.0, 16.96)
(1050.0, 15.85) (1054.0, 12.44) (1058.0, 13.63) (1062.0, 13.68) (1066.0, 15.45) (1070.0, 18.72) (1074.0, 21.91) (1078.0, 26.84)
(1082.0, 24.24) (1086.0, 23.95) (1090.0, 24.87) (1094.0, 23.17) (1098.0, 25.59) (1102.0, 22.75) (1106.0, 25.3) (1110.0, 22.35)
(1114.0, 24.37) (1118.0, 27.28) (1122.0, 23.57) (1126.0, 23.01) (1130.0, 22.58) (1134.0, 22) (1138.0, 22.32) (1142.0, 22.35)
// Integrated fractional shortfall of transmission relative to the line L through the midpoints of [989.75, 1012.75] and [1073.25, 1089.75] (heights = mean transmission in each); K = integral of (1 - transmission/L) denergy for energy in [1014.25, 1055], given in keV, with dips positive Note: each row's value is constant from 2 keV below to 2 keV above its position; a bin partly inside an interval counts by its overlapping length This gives 3.5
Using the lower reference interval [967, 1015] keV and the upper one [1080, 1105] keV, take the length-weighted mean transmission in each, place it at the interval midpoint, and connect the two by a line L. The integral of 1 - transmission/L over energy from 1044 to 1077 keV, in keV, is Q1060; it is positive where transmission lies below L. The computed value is 9.4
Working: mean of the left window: 20.3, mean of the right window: 24.1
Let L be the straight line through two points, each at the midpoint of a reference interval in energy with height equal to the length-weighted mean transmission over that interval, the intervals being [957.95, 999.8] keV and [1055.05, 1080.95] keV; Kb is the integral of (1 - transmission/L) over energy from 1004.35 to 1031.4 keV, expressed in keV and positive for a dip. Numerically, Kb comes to -3.2 keV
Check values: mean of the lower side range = 20.2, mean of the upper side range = 18.4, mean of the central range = 21.7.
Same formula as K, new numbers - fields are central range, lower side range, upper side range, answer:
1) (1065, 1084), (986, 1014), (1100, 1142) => 0.4 keV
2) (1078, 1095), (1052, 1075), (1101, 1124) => -4.1 keV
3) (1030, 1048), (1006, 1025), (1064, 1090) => 1.7 keV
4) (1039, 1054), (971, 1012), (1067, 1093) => 3.4 keV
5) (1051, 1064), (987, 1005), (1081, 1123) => 5.2 keV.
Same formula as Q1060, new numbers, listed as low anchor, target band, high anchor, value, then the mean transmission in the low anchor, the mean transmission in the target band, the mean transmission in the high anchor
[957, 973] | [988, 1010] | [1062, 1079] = -0.37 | 19.8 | 20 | 19.5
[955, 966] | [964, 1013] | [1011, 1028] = 1.91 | 20.1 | 20.3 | 22.3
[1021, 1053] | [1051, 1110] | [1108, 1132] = 3.18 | 19.8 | 20.9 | 23.9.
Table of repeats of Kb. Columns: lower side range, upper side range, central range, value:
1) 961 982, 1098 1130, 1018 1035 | -0.44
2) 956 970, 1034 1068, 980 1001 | -1.67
